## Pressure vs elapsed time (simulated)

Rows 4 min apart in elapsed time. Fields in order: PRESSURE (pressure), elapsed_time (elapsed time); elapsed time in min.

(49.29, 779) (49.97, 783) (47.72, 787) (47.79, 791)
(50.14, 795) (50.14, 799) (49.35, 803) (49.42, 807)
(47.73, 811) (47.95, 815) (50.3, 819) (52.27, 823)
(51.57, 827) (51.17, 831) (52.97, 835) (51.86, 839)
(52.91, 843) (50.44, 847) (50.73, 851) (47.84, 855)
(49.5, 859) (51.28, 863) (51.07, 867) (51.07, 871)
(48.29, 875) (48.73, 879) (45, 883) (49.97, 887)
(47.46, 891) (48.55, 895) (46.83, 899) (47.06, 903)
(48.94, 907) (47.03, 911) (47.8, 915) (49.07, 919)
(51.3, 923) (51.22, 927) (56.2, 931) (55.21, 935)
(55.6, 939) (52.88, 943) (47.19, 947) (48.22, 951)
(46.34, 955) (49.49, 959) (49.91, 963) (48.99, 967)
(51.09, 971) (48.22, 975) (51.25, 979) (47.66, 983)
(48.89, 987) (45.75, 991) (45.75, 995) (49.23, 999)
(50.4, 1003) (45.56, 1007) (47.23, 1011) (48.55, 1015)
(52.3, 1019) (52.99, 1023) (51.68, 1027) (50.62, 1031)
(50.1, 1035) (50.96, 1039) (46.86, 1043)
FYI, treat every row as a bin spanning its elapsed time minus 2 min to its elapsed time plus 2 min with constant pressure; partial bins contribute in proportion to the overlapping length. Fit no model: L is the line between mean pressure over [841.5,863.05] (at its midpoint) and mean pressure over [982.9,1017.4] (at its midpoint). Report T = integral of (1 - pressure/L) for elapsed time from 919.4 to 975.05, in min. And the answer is -2.6 min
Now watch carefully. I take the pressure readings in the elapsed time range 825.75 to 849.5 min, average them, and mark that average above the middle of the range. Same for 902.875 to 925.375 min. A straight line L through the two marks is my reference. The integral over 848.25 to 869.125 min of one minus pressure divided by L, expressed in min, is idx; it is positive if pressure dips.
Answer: 0.35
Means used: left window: 51.8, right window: 48.7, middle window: 50.1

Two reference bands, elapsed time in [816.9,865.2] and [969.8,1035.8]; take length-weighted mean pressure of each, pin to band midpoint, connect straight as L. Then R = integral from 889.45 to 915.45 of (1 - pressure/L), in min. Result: 1.4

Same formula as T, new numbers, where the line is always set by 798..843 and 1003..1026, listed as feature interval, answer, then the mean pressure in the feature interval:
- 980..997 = 0.8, 47.3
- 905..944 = -1.2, 51.5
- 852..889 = 0.8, 49.2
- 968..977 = 0.0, 49.6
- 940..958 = 0.3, 49.1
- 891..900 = 0.4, 47.7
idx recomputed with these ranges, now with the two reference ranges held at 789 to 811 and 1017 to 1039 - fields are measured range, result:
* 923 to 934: -0.6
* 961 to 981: 0.4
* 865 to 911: 1.6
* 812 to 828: -0.3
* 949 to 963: 0.7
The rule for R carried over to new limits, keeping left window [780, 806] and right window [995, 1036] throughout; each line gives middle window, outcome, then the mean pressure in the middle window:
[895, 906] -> 0.45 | 47.4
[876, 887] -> 0.41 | 47.6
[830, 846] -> -0.94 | 52.2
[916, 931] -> -0.50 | 51.1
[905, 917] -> 0.37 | 47.9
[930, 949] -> -1.45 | 53.3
